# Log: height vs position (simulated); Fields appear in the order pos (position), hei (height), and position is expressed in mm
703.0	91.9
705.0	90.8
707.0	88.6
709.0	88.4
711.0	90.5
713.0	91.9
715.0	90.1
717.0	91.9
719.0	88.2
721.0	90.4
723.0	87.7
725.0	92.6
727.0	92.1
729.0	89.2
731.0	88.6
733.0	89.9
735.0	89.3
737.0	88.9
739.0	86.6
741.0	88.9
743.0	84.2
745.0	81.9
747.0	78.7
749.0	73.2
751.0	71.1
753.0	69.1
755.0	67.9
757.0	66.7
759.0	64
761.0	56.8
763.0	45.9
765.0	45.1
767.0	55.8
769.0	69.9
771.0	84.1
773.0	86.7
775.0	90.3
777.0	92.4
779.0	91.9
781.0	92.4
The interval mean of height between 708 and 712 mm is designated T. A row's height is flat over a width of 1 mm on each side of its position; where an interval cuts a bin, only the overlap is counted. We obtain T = 89.5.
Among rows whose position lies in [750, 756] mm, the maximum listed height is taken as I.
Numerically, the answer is 71.1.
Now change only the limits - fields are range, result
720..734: 92.6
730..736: 89.9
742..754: 84.2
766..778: 92.4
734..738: 89.3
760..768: 56.8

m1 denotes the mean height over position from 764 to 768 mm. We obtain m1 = 50.5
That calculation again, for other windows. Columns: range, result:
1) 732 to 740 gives 88.7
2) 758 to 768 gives 53.5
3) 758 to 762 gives 60.4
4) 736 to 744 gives 87.1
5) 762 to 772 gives 60.2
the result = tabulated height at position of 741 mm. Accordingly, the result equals 88.9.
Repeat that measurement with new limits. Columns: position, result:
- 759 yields 64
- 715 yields 90.1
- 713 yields 91.9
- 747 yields 78.7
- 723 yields 87.7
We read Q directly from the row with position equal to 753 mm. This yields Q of 69.1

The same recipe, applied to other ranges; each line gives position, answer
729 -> 89.2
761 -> 56.8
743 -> 84.2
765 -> 45.1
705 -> 90.8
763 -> 45.9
